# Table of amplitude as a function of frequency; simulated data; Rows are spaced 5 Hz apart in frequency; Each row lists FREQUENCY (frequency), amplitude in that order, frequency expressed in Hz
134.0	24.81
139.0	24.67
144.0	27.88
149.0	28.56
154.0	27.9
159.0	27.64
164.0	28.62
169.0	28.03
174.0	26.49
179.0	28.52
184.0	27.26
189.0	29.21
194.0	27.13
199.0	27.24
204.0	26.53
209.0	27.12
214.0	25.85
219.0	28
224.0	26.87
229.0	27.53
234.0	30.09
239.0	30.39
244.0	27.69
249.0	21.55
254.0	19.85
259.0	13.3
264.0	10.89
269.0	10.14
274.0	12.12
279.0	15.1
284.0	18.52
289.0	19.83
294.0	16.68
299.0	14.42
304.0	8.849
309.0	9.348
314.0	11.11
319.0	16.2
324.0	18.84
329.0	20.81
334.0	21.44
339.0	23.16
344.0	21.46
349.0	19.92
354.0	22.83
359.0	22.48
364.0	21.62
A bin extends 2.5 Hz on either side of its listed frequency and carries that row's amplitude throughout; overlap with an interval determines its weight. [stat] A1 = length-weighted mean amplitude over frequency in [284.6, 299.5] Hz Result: 17.5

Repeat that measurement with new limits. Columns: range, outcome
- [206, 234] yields 27.3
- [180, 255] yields 27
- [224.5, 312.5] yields 18.1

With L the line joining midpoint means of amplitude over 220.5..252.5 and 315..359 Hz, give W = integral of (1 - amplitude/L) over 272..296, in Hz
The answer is 7.38 Hz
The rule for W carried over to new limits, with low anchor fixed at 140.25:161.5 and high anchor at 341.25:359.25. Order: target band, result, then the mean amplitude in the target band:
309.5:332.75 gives 6.3 Hz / 16.4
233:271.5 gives 7.2 Hz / 20.1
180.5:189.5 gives -0.4 Hz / 28.1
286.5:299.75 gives 3.4 Hz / 17.3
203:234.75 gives -2.0 Hz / 27.3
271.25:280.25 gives 4.0 Hz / 13.3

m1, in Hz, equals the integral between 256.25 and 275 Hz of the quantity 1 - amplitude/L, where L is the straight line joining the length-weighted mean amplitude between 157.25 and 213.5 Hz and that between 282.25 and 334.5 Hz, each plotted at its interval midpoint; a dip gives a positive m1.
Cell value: 7.7 Hz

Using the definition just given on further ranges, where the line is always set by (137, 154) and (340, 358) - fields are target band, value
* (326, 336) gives 0.51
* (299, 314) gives 8.22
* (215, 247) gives -4.27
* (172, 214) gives -2.31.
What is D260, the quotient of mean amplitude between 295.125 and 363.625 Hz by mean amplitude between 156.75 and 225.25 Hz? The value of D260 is 0.65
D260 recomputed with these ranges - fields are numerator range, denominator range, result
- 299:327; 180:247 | 0.47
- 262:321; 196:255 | 0.51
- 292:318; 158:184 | 0.44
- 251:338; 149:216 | 0.56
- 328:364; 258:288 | 1.59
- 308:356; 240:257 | 0.80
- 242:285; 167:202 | 0.59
